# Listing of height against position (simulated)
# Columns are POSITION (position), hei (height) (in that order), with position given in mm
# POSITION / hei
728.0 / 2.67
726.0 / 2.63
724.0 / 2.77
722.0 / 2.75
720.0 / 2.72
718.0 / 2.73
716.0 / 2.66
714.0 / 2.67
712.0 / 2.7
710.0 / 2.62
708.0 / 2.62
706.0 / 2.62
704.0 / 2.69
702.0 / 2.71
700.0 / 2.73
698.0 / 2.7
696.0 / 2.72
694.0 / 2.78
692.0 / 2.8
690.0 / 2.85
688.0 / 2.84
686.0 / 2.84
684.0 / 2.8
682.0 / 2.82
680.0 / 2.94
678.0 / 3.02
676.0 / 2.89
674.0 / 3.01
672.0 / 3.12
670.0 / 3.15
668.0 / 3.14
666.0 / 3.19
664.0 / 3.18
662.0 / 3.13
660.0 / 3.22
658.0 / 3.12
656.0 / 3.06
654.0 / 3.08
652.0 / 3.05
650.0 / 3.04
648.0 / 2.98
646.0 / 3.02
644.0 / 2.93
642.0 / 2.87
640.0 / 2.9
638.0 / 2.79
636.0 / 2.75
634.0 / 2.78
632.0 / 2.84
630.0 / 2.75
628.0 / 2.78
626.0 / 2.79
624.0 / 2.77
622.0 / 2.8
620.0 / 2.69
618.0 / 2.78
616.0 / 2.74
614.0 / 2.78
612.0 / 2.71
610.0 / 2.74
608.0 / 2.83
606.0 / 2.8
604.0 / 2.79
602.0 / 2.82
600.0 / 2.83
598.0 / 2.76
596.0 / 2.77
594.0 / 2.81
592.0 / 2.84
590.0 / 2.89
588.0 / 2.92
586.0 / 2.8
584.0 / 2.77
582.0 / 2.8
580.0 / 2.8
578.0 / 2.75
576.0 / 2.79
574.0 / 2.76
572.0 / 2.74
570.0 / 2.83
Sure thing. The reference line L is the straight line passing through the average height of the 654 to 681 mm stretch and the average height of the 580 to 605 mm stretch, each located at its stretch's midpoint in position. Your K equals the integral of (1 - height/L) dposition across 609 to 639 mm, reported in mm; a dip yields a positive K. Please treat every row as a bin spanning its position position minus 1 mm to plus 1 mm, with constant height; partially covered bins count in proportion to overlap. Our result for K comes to 1.7 mm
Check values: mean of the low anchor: 2.82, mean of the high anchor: 3.09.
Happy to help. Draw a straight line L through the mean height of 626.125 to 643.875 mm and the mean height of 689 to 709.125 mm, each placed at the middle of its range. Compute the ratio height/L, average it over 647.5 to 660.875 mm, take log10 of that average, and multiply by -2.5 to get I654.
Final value -0.11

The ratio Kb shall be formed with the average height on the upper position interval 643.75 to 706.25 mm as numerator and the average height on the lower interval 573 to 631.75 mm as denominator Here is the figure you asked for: 1.1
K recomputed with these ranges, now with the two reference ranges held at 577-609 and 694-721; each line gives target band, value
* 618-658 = -1.7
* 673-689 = -1.1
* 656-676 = -2.9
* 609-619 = 0.1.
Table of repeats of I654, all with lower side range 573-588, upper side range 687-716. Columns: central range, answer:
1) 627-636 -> -0.01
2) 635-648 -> -0.05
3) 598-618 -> 0.00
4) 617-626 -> 0.00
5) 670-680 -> -0.11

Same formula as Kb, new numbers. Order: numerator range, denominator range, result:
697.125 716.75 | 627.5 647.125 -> 0.94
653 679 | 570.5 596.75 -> 1.11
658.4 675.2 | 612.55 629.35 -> 1.14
